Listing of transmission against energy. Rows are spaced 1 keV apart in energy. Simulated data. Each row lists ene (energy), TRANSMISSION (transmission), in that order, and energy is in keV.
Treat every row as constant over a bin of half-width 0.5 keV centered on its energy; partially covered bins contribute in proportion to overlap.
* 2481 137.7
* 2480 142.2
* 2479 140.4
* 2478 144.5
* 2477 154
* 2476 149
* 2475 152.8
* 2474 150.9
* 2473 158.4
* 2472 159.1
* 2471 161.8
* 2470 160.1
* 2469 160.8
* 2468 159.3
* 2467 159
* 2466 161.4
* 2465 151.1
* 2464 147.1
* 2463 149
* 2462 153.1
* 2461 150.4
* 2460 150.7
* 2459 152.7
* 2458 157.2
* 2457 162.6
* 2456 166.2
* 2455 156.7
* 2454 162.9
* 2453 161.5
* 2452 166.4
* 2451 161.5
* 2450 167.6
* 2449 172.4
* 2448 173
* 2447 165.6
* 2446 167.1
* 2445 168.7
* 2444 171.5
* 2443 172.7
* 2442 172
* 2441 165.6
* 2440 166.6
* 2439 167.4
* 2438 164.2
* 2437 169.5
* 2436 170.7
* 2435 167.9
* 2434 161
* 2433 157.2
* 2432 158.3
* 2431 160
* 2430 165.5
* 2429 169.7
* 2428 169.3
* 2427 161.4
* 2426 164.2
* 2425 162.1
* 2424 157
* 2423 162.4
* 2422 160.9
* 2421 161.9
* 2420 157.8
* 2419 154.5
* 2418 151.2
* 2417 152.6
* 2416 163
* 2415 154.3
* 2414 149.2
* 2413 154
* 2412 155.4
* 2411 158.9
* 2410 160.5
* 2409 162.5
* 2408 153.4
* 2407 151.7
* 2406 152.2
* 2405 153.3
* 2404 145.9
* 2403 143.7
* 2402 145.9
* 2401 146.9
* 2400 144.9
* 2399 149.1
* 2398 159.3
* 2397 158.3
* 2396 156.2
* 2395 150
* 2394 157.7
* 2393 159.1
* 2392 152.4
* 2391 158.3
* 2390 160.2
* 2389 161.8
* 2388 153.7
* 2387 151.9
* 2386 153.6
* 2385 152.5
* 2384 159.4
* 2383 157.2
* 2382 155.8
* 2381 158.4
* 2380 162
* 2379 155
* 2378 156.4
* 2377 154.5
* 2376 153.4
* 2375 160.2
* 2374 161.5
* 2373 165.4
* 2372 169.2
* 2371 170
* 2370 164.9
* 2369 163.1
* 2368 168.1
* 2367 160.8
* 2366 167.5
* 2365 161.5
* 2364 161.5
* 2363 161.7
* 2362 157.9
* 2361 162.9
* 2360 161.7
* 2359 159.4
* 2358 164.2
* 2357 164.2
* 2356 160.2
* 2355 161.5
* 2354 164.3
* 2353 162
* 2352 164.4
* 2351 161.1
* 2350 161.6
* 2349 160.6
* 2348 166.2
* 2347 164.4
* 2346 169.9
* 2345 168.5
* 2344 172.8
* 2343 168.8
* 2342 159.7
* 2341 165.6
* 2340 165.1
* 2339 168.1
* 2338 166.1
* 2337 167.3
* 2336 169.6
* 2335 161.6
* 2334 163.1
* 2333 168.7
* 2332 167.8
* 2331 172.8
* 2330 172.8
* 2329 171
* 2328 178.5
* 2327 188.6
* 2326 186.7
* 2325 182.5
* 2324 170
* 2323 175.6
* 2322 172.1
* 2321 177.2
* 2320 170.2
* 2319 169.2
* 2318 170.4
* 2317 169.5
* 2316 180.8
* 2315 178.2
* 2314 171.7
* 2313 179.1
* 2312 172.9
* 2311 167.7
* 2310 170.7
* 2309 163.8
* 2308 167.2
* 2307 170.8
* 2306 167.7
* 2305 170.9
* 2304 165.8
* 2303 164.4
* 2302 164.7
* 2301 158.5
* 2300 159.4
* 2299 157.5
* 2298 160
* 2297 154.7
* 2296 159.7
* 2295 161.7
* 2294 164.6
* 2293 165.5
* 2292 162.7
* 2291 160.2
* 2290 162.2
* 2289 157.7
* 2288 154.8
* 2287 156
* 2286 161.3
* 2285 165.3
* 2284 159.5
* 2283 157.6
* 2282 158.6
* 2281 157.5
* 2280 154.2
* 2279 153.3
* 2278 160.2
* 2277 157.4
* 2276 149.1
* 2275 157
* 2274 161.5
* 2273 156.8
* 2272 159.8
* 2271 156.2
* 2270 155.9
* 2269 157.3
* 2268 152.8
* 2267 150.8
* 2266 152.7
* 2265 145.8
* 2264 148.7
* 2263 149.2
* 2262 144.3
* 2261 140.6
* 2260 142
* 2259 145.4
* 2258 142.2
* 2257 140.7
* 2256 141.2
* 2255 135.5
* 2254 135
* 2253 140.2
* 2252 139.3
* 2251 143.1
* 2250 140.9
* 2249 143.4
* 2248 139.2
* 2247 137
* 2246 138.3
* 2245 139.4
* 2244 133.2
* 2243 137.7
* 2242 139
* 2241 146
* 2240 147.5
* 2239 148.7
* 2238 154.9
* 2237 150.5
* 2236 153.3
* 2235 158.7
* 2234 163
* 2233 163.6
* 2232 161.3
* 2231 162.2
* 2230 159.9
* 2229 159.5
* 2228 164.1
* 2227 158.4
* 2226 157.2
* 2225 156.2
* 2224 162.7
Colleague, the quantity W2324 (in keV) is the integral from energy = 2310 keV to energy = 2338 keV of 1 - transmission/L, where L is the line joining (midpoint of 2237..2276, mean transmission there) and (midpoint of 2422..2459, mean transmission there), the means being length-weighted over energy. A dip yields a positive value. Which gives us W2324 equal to -3.7 keV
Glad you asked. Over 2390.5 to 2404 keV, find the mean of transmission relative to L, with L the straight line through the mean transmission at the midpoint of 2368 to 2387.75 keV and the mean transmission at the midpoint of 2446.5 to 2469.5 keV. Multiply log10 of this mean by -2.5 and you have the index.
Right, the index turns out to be 0.05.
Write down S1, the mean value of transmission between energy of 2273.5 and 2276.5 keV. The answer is 156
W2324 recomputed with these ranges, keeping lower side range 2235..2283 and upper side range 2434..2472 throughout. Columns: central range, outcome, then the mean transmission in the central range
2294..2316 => -2.2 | 166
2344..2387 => -1.6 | 162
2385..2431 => 0.8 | 156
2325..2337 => -1.6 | 173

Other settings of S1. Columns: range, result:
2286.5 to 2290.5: 158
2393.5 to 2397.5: 156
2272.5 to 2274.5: 159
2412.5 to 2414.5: 152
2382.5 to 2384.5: 158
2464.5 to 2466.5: 156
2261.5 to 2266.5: 148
